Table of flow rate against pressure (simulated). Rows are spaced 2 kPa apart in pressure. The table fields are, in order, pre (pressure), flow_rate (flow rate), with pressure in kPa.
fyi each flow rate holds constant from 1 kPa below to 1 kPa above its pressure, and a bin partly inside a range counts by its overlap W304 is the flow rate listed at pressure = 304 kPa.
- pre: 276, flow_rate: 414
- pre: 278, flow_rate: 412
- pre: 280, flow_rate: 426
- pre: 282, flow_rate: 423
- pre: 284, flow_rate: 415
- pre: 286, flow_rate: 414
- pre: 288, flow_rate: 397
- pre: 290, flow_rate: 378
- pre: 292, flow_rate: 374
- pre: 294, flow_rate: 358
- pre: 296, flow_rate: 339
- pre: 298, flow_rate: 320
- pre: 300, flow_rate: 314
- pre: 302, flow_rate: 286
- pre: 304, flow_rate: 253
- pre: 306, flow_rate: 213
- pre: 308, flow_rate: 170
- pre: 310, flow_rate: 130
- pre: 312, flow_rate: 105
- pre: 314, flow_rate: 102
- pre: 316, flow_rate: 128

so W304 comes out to 253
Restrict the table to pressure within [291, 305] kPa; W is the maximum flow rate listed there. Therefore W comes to 374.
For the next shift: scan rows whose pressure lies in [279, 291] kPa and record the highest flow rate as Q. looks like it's 426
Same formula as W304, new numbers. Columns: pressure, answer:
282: 423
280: 426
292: 374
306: 213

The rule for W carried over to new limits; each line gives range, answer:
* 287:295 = 397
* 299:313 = 314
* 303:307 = 253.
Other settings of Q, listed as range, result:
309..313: 130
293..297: 358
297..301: 320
